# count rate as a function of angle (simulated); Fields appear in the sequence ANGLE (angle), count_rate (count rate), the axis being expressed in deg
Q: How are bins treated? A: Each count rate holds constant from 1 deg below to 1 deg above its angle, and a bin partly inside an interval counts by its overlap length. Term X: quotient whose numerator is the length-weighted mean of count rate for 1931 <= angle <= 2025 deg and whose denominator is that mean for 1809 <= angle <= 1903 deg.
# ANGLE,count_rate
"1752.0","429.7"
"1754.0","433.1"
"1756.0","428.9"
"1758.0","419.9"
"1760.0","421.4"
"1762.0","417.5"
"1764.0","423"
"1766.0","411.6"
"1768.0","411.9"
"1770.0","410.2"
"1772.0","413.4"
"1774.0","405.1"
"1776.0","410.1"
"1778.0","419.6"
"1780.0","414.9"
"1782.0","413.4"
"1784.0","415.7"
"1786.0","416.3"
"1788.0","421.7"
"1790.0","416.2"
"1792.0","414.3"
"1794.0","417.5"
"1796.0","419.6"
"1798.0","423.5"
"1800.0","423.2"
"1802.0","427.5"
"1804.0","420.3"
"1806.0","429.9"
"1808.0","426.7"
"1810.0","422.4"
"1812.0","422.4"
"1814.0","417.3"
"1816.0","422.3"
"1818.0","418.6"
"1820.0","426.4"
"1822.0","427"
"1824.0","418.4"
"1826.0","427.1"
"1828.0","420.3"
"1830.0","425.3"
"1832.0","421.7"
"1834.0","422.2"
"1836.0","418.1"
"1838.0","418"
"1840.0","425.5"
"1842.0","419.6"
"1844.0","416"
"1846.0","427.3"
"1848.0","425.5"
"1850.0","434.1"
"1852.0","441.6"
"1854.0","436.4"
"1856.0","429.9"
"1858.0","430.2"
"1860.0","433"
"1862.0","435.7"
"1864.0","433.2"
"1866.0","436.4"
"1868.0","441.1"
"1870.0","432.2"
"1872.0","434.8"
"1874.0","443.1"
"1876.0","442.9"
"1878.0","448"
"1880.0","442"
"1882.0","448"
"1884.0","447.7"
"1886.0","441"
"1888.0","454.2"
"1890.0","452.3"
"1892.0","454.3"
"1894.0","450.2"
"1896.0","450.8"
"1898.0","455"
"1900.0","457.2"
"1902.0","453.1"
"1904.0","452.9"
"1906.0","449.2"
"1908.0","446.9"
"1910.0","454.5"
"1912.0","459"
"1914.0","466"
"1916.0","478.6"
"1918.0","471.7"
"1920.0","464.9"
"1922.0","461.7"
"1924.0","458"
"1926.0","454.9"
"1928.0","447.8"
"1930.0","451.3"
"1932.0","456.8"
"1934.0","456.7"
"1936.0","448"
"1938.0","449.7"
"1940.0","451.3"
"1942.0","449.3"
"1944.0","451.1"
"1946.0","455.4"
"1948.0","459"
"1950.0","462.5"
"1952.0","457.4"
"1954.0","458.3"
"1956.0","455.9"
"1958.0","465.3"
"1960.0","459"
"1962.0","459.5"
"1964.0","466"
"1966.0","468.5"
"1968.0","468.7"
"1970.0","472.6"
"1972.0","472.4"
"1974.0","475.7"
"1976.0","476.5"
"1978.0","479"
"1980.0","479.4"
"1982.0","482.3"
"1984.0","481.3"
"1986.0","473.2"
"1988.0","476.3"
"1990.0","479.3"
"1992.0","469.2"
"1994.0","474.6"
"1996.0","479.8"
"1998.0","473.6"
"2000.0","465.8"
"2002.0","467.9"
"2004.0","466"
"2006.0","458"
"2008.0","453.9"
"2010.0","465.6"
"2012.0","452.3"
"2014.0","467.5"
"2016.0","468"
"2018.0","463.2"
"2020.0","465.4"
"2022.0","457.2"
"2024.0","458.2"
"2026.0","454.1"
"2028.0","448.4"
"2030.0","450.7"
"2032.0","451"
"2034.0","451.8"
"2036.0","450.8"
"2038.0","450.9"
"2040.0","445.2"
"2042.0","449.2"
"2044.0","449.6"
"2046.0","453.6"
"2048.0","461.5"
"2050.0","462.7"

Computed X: 1.07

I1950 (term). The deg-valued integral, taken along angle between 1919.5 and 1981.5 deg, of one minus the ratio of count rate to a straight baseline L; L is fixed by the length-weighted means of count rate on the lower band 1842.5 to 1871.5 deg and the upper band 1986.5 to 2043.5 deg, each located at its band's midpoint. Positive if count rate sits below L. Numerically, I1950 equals -1.6 deg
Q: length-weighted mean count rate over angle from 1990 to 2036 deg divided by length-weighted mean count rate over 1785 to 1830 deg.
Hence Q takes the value 1.1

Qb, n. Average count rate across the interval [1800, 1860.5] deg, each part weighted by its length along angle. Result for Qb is 425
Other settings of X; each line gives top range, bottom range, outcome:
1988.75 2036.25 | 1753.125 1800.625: 1.11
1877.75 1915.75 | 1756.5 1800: 1.09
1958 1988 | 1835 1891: 1.09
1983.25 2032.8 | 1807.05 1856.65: 1.10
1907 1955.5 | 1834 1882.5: 1.06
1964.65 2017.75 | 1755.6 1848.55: 1.12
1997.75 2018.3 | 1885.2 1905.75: 1.03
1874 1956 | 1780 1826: 1.08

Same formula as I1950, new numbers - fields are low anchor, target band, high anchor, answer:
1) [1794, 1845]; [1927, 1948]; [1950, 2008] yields 0.2 deg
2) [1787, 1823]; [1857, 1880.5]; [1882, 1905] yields 0.3 deg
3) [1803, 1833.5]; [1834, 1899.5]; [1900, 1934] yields 0.4 deg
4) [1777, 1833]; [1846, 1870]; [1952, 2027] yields 0.0 deg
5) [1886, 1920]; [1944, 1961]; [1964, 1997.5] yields 0.4 deg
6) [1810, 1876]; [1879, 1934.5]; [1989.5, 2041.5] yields -1.9 deg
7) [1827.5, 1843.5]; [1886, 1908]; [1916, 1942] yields -0.4 deg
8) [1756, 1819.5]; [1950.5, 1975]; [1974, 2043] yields -0.5 deg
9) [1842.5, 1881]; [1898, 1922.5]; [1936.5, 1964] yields -0.7 deg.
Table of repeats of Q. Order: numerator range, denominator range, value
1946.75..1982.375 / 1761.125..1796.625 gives 1.13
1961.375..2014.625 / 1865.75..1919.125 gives 1.04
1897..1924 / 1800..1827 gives 1.08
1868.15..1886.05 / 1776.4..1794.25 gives 1.06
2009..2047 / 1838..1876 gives 1.05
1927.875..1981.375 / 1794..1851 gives 1.09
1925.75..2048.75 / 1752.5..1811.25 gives 1.10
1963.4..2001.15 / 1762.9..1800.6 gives 1.14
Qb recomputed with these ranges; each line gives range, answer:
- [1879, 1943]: 454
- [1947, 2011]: 469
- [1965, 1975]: 472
